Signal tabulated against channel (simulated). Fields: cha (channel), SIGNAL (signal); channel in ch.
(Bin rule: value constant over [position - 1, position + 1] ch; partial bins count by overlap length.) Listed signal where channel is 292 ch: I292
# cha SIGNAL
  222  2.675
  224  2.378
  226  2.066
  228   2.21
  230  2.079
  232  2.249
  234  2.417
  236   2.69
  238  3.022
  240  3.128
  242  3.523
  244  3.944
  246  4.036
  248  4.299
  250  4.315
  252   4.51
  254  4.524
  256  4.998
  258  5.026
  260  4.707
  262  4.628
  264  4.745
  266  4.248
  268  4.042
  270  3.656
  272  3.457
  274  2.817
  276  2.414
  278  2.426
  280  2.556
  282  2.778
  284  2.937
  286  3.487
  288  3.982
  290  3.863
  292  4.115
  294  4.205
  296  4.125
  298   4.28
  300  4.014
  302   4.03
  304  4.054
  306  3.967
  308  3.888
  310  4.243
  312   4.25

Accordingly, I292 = 4.115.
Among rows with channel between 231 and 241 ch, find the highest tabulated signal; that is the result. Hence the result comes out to 3.128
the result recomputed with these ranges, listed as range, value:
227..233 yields 2.249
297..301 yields 4.28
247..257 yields 4.998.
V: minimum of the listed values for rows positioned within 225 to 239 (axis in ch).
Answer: 2.066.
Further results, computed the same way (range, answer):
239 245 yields 3.128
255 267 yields 4.248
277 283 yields 2.426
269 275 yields 2.817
